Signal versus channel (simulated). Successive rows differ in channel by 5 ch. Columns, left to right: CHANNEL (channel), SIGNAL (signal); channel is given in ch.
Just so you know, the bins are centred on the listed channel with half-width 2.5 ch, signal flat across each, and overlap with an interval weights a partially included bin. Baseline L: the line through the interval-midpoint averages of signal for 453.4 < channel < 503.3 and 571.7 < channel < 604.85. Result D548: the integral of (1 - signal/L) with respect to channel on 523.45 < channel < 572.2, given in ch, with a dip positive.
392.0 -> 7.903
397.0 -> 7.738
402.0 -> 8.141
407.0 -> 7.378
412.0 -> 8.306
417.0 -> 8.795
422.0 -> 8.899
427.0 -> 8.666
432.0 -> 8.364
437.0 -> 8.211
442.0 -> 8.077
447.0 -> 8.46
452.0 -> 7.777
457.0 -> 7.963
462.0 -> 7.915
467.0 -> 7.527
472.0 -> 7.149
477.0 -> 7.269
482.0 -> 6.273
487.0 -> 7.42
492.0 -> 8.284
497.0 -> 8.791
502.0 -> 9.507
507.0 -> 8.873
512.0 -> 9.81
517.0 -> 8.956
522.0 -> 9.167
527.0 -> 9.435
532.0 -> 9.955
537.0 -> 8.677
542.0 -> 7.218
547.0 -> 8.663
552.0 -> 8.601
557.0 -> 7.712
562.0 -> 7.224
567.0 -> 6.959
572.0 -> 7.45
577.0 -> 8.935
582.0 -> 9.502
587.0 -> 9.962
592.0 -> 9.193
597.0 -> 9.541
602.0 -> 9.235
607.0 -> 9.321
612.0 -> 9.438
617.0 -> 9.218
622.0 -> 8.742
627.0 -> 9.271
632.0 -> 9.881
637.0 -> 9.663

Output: 2.4 ch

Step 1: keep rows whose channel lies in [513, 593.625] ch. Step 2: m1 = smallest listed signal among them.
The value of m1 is 6.959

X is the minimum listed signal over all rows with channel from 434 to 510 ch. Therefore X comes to 6.273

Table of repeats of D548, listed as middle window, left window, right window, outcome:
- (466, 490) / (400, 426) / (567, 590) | 3.86 ch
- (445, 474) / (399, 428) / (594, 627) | 2.55 ch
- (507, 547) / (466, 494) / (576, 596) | -3.74 ch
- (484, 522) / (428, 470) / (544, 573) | -4.25 ch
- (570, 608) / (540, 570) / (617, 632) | -3.19 ch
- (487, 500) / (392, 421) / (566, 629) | 0.25 ch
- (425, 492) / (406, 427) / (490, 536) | 7.46 ch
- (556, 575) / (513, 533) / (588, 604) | 4.11 ch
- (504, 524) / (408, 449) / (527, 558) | -1.55 ch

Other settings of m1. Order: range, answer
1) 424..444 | 8.077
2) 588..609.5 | 9.193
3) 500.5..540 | 8.677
